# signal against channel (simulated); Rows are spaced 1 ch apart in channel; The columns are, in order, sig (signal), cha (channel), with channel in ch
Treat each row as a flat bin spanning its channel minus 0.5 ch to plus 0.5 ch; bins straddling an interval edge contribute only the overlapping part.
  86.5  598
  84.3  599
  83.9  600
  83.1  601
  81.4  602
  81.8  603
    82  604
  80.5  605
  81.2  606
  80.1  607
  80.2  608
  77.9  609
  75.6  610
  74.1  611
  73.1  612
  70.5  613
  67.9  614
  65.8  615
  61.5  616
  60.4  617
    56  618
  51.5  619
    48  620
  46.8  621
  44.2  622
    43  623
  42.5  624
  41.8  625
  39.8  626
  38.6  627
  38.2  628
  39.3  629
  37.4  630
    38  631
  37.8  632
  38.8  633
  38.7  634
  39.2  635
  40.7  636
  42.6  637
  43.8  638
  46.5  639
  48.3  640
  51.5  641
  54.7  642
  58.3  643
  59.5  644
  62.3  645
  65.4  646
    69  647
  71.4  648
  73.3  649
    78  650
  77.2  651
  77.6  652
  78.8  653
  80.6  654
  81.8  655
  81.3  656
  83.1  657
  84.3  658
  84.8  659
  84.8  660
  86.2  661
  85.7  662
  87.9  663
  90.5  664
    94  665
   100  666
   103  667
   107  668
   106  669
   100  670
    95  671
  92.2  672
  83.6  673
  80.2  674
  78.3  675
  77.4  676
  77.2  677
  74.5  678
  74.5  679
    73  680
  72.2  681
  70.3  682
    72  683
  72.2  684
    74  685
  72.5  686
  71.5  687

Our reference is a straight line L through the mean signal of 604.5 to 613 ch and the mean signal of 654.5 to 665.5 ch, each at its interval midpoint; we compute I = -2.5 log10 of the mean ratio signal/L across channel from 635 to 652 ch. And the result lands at 0.38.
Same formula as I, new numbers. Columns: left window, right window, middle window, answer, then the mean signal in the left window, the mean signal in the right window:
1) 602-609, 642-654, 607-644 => 0.41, 80.8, 69.9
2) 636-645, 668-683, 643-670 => -0.25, 50.7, 82.9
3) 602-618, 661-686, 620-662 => 0.35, 73.8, 84.8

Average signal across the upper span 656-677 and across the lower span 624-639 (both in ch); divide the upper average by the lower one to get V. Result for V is 2.2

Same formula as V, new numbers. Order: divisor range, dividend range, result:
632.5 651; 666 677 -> 1.67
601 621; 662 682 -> 1.23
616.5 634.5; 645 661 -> 1.79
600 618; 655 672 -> 1.23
